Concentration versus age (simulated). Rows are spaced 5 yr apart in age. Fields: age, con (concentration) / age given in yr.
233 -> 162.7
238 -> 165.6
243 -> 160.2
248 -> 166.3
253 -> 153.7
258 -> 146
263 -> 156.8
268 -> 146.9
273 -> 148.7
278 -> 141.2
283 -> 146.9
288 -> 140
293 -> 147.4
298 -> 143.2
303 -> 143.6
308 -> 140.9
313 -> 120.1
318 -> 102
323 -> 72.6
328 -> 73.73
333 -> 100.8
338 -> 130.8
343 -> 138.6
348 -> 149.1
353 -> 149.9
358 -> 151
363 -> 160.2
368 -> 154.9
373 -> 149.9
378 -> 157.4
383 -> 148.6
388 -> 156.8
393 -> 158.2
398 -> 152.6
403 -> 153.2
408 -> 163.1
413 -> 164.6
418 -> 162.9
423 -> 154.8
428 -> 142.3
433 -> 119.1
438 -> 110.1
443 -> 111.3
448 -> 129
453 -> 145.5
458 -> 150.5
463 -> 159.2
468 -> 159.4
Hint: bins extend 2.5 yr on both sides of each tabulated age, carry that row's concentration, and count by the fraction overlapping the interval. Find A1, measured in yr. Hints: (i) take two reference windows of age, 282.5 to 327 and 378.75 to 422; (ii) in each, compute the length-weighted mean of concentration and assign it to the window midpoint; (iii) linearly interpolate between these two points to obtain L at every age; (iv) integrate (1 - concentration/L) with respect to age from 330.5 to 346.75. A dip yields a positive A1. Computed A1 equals 1.4 yr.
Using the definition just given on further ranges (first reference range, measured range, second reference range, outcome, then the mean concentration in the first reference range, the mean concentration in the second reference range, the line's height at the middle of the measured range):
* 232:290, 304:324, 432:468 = 4.54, 153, 135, 148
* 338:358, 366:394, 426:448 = -3.69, 145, 121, 136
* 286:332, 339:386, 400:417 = -3.03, 120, 160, 141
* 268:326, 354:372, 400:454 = -2.35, 132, 141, 137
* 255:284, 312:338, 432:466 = 8.60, 148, 133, 143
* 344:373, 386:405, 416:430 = -0.30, 152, 153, 153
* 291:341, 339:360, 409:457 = -3.79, 117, 139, 124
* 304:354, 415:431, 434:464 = -2.92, 118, 132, 129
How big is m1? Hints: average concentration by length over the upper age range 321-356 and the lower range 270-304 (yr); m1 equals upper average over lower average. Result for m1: 0.81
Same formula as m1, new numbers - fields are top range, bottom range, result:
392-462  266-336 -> 1.14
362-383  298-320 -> 1.20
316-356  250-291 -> 0.78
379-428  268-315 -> 1.10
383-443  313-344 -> 1.43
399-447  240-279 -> 0.93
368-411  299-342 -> 1.38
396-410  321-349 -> 1.43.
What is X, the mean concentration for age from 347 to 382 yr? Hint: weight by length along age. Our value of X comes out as 153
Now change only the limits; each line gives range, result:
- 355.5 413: 155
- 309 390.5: 132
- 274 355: 128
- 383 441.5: 148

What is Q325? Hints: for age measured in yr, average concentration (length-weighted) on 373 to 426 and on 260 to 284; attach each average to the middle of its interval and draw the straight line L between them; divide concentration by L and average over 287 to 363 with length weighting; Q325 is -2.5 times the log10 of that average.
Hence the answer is 0.19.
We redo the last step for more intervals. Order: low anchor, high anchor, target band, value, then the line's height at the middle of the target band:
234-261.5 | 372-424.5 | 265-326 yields 0.19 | 158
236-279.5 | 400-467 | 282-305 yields 0.06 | 152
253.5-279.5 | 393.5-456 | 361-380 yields -0.08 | 145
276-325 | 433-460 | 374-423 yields -0.22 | 129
